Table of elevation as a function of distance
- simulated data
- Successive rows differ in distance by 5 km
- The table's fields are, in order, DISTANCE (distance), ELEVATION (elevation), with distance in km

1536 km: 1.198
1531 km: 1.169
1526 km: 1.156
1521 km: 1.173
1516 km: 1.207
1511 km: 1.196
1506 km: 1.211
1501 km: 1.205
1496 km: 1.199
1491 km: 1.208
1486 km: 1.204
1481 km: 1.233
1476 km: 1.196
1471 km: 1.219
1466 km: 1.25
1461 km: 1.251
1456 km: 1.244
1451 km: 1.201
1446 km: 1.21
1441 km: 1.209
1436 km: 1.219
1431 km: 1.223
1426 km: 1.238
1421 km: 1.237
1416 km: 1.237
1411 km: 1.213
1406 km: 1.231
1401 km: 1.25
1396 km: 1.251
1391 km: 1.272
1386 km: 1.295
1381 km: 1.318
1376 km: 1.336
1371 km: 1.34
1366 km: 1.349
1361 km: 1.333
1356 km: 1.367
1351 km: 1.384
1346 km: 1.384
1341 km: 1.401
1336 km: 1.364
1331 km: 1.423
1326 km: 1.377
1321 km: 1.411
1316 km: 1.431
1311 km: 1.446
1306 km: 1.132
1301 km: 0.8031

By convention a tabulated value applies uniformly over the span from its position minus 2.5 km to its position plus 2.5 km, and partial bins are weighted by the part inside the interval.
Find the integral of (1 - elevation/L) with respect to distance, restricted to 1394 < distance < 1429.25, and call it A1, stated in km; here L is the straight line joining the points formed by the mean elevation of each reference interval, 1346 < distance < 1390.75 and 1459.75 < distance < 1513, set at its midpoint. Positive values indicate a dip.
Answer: 1.56 km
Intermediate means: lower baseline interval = 1.34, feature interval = 1.24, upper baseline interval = 1.21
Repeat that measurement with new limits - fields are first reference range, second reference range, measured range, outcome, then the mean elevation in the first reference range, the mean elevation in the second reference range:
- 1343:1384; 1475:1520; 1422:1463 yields 1.32 km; 1.35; 1.21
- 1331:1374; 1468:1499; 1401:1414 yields 0.74 km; 1.37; 1.21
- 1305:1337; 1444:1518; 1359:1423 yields 1.33 km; 1.38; 1.22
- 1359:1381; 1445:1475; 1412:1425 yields 0.45 km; 1.34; 1.23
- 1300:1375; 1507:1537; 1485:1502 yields 0.06 km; 1.34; 1.18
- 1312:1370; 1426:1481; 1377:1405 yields 0.75 km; 1.38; 1.22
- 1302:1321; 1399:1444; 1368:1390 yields -1.08 km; 1.3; 1.23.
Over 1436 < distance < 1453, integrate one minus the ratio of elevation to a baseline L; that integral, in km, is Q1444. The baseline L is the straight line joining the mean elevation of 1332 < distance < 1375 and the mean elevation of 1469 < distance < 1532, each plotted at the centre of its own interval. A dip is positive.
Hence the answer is 0.73 km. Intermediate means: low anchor 1.37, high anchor 1.2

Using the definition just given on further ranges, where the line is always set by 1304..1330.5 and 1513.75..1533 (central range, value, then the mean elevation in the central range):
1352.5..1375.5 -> -0.4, 1.35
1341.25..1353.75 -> -0.4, 1.39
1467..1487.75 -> 0.1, 1.22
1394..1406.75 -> 0.4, 1.25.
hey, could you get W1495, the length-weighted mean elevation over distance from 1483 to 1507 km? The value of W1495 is 1.21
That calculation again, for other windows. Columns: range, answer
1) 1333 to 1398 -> 1.34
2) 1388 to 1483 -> 1.23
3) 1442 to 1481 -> 1.22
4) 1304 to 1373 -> 1.37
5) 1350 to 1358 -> 1.37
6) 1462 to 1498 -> 1.22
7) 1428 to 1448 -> 1.22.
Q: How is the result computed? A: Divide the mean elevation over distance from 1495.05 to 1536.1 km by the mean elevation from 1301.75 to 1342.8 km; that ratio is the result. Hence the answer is 0.88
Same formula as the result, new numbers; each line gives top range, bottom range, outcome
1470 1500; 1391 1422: 0.98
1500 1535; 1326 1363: 0.86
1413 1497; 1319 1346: 0.88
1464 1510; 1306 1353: 0.87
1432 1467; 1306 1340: 0.88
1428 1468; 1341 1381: 0.90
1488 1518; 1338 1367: 0.88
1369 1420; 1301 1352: 0.94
